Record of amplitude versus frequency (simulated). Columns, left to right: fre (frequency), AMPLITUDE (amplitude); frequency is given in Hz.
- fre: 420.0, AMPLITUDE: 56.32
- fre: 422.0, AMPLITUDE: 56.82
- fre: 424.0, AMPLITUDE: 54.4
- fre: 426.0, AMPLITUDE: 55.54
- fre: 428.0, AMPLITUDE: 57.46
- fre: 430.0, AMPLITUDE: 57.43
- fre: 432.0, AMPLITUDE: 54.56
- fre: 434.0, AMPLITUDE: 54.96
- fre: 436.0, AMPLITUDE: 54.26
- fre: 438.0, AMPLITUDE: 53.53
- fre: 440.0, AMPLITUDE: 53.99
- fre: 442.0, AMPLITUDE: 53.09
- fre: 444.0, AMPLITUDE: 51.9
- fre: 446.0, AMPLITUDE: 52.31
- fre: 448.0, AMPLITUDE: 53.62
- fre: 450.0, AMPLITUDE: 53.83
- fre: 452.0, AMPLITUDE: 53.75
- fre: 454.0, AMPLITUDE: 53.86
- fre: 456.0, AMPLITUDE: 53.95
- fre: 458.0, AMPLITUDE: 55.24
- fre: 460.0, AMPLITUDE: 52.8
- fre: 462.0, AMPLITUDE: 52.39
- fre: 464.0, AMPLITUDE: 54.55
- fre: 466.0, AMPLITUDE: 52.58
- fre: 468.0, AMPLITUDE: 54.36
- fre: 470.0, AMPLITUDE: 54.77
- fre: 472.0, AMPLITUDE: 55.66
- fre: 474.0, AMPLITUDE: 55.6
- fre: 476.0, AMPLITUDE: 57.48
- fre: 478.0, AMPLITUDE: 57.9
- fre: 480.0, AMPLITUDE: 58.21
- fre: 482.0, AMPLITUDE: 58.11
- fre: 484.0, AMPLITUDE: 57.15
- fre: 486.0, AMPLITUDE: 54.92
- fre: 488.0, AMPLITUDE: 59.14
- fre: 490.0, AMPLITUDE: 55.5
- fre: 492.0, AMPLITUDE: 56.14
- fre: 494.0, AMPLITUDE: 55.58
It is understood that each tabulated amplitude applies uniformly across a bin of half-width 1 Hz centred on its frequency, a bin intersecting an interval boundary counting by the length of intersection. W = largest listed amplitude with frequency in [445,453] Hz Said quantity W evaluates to 53.83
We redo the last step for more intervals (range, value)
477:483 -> 58.21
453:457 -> 53.95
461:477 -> 57.48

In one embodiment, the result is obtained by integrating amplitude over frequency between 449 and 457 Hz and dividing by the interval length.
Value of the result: 53.8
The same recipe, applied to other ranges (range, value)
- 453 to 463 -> 53.6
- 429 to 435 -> 55.7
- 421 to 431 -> 56.3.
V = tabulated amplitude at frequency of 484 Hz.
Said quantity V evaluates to 57.15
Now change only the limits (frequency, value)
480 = 58.21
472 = 55.66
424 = 54.4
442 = 53.09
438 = 53.53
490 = 55.5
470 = 54.77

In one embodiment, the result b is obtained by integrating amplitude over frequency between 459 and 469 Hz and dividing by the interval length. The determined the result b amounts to 53.3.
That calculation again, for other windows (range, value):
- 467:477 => 55.6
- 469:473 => 55.2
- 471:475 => 55.6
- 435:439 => 53.9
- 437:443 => 53.5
